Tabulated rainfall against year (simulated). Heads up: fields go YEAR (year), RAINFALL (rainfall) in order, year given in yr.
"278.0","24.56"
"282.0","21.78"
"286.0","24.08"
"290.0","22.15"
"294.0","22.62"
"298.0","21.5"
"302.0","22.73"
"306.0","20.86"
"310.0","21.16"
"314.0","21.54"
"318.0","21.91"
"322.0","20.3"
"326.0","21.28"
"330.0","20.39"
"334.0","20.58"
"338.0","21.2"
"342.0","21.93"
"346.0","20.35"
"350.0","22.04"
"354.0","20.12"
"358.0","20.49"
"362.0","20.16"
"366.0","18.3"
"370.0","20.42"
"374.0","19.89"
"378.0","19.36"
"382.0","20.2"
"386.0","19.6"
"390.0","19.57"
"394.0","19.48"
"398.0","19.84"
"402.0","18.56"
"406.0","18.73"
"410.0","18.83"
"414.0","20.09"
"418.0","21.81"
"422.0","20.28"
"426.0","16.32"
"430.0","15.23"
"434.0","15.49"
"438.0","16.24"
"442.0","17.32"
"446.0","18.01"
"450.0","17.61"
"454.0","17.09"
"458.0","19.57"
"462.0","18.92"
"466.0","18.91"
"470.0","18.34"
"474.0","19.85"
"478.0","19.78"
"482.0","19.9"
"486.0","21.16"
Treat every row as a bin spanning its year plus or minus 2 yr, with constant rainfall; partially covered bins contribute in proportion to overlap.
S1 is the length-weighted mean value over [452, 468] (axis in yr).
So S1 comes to 18.6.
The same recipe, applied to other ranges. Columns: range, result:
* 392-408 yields 19.2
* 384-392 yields 19.6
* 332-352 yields 21.2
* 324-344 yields 21.1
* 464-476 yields 19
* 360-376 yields 19.7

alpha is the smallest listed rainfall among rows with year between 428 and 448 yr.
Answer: 15.23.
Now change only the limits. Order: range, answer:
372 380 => 19.36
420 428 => 16.32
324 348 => 20.35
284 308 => 20.86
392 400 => 19.48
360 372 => 18.3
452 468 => 17.09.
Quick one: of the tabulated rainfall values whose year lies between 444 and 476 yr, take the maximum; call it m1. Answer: 19.85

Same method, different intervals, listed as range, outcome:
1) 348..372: 22.04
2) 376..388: 20.2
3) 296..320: 22.73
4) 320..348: 21.93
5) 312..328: 21.91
